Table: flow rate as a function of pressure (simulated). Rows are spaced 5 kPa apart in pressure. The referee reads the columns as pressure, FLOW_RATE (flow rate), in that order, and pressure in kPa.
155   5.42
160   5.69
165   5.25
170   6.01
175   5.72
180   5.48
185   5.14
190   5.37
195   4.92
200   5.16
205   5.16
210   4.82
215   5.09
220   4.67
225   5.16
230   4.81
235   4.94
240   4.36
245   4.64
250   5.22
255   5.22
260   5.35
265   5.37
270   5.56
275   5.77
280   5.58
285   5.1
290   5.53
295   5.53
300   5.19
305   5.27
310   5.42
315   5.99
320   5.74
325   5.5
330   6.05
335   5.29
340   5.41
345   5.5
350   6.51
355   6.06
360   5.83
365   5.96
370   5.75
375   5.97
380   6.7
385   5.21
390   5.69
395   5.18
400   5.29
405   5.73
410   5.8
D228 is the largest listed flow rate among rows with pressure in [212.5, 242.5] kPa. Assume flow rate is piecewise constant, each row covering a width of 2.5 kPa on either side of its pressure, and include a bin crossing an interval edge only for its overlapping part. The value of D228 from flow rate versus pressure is 5.16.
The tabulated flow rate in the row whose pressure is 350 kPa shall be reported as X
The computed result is 6.51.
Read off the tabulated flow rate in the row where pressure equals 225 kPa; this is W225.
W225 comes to 5.16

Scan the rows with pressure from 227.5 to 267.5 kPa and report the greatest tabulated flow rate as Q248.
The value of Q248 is 5.37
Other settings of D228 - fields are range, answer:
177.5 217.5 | 5.48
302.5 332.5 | 6.05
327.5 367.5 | 6.51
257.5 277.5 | 5.77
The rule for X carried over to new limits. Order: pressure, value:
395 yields 5.18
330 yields 6.05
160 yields 5.69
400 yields 5.29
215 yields 5.09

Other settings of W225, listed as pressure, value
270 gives 5.56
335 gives 5.29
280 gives 5.58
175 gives 5.72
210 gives 4.82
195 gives 4.92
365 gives 5.96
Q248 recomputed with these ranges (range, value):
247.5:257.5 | 5.22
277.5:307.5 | 5.58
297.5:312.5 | 5.42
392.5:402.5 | 5.29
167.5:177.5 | 6.01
